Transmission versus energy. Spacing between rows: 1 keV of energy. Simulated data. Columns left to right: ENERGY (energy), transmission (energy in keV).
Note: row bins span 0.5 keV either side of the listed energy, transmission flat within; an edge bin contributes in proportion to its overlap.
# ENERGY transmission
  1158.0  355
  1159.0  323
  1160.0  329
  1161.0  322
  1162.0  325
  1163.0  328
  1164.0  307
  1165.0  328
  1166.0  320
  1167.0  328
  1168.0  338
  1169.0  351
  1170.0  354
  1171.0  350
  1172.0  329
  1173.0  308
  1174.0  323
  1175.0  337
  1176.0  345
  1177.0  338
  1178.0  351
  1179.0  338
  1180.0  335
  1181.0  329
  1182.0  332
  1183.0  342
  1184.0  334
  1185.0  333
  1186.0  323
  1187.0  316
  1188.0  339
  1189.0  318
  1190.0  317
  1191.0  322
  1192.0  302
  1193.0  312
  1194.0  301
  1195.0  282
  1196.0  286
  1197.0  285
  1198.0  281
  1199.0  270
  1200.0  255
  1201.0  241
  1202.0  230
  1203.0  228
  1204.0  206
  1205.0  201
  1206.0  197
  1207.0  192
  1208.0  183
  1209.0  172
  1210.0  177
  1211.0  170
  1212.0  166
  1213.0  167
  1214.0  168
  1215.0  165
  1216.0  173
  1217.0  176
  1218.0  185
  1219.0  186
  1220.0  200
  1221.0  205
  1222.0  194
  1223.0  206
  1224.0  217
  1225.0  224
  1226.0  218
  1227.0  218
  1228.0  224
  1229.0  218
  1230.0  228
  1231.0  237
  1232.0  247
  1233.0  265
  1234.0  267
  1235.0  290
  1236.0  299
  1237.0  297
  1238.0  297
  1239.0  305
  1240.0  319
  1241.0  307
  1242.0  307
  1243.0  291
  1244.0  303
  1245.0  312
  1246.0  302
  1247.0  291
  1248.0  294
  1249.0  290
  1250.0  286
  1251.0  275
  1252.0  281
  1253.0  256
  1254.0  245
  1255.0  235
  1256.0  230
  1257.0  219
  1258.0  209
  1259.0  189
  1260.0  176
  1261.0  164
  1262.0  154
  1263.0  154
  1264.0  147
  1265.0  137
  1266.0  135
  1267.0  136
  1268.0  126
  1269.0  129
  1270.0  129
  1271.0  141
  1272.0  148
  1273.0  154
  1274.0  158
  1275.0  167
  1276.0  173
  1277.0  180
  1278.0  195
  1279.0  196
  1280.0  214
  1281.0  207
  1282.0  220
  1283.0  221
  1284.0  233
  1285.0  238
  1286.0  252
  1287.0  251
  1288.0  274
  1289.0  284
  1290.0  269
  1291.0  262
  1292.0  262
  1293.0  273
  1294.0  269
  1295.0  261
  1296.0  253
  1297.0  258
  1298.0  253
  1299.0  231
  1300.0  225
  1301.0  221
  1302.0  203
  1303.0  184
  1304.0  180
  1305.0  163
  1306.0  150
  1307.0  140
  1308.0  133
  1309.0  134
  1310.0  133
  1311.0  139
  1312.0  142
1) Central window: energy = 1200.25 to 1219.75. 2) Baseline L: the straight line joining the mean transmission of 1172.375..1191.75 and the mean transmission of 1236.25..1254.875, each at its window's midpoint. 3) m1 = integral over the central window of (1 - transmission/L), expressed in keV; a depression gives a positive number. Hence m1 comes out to 7.7 keV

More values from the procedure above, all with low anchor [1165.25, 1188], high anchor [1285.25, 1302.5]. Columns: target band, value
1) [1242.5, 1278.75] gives 9.4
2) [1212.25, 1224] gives 4.6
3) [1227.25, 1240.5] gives 1.2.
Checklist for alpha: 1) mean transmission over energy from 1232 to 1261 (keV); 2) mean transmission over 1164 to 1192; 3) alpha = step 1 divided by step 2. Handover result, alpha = 0.8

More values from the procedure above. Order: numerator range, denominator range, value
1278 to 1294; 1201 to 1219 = 1.30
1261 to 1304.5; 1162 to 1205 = 0.65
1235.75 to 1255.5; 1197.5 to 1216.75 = 1.43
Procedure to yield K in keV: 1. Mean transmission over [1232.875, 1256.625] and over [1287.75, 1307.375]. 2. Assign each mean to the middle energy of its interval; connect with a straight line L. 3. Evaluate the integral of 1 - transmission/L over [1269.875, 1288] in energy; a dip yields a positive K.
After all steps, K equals 3.8 keV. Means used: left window 285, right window 231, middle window 197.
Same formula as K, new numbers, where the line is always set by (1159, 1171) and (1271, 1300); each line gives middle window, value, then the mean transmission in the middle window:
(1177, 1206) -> 1.18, 296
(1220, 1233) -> 2.63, 221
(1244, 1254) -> -1.11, 286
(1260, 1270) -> 4.11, 143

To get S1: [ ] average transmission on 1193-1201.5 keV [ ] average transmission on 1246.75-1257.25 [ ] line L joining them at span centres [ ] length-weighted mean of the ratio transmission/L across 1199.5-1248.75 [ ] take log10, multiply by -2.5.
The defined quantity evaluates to 0.16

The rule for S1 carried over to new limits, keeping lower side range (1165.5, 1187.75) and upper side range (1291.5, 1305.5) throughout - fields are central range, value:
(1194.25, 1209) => 0.30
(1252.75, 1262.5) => 0.28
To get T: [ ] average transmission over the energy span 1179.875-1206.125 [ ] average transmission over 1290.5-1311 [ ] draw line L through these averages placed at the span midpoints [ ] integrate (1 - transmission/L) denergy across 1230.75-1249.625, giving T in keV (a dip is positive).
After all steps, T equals -2.8 keV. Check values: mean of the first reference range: 290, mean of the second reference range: 208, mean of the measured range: 291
